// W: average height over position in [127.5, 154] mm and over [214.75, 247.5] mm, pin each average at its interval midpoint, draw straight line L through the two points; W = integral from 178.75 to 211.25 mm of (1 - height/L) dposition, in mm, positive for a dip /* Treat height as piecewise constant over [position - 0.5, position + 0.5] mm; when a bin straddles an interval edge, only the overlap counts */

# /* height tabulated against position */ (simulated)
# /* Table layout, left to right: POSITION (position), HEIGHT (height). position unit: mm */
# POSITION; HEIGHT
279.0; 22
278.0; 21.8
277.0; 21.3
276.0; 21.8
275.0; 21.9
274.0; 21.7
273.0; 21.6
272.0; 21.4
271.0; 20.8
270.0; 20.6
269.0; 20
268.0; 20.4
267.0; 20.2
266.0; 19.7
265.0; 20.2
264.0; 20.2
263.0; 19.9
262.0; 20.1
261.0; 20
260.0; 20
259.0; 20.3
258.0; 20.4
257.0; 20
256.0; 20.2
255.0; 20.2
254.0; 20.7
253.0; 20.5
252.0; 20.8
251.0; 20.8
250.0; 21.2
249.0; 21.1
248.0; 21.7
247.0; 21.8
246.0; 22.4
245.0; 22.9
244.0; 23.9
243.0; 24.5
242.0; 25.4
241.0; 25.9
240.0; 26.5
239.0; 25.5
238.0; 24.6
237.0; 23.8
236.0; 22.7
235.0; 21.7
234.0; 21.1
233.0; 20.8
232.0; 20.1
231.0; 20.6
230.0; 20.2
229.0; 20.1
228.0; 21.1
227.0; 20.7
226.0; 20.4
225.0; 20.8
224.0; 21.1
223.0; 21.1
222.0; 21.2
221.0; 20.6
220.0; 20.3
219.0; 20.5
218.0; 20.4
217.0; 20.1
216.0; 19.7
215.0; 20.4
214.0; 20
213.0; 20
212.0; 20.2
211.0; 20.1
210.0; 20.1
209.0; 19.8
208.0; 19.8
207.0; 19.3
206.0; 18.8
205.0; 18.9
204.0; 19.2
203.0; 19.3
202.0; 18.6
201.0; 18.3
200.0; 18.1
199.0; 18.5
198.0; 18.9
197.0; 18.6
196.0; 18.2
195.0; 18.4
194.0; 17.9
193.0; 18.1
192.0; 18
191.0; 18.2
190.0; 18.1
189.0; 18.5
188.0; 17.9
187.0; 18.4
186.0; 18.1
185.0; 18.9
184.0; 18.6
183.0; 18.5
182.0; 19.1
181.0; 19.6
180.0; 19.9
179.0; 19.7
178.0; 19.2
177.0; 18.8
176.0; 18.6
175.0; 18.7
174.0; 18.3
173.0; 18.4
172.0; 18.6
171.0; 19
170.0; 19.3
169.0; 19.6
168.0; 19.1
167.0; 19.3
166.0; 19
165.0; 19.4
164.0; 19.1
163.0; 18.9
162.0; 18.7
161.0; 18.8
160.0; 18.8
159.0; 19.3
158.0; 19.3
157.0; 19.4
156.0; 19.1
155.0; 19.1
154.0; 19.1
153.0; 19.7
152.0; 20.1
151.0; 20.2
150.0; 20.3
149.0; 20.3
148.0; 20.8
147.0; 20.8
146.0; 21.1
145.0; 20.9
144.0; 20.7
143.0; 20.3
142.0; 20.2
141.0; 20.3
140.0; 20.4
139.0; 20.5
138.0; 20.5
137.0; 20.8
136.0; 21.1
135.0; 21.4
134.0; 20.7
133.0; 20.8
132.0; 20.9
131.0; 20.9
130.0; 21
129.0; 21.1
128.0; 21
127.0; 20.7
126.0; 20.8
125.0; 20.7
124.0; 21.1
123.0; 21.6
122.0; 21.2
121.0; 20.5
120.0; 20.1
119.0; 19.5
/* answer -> 3.97 mm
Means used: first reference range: 20.6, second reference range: 21.9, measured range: 18.8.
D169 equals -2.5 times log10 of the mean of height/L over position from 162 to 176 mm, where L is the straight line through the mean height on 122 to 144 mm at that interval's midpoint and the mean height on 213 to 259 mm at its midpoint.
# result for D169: 0.11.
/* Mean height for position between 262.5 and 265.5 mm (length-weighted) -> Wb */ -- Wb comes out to 20.1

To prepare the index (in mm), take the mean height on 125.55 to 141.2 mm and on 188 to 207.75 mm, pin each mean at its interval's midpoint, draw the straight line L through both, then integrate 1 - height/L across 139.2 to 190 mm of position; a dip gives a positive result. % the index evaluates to 0.9 mm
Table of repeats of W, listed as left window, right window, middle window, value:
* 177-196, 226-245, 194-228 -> 1.56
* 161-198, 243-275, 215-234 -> -0.56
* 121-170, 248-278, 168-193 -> 1.94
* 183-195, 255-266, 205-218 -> -0.69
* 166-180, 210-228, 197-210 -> 0.64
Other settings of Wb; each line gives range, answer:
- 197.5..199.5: 18.7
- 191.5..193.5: 18.1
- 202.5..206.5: 19.1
